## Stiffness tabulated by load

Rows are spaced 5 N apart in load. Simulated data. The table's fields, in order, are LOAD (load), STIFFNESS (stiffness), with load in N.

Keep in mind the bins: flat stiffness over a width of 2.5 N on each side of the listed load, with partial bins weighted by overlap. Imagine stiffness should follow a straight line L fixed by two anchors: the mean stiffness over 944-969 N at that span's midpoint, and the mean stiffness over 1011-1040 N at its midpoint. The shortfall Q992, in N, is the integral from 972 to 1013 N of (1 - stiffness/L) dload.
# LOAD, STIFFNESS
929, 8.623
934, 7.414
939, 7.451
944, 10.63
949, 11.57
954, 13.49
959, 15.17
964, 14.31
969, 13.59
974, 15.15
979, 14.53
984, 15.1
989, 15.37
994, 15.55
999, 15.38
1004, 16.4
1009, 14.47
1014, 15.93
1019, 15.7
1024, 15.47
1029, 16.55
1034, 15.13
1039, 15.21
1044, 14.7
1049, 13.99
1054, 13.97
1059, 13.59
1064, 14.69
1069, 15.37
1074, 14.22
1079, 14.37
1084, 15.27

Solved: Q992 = -2.0 N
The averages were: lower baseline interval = 13.3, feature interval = 15.3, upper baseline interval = 15.7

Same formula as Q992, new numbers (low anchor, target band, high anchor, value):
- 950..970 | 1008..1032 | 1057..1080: -2.41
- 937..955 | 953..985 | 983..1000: -3.73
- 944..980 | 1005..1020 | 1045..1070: -1.52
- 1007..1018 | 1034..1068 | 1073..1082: 0.66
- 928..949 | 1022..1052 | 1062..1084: -4.59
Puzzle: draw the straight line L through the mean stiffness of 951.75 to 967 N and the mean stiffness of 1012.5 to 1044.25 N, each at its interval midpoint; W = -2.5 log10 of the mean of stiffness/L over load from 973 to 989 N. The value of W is -0.02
